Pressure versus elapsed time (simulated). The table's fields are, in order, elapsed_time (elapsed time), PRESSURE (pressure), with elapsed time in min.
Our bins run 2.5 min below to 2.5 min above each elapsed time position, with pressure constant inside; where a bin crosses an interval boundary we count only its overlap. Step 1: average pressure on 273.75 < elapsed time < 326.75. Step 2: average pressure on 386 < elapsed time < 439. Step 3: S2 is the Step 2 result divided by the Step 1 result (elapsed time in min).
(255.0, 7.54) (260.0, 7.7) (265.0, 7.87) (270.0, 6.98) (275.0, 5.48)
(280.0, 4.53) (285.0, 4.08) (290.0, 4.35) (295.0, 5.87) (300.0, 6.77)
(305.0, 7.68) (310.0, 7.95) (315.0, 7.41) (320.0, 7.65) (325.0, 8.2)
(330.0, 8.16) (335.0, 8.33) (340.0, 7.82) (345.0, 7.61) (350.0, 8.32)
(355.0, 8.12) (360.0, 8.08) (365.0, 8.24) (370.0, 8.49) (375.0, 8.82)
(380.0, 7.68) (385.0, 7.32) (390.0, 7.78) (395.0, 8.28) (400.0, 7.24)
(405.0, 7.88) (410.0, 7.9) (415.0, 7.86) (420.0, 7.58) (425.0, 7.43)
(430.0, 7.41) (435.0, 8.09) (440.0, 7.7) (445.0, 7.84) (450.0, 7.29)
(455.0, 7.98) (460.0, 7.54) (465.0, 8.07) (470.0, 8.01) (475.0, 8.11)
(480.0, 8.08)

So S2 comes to 1.2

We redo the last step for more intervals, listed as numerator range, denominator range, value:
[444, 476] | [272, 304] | 1.47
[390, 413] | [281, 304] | 1.45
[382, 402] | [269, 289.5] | 1.52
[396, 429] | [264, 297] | 1.40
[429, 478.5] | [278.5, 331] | 1.19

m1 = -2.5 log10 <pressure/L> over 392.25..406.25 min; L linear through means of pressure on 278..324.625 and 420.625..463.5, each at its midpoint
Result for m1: -0.08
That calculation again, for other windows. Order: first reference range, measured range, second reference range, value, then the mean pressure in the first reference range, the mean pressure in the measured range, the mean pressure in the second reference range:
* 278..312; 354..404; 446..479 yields -0.17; 5.88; 8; 7.84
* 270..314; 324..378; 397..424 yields -0.20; 5.96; 8.19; 7.69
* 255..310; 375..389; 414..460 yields -0.09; 6.28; 7.77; 7.67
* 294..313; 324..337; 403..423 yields -0.13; 7.17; 8.23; 7.79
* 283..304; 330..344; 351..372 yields -0.12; 5.47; 8.04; 8.23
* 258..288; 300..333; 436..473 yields -0.20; 6.05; 7.77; 7.79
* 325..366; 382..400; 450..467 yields 0.03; 8.09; 7.71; 7.77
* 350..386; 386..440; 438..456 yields 0.02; 8.15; 7.73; 7.68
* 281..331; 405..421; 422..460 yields -0.05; 6.7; 7.81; 7.67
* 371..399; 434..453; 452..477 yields 0.03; 7.96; 7.71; 7.93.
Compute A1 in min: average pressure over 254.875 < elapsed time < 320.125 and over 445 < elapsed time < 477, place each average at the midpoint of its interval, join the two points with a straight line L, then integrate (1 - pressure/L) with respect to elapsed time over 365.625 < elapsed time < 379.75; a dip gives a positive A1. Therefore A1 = -2.6 min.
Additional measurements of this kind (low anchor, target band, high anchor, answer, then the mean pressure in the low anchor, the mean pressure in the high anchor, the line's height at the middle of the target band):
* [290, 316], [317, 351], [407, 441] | -4.4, 6.85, 7.71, 7.07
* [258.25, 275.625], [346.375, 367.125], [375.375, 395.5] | -1.3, 7.14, 7.83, 7.66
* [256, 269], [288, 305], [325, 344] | 4.0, 7.66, 8.08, 7.86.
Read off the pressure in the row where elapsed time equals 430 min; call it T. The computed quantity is 7.41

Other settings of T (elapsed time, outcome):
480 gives 8.08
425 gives 7.43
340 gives 7.82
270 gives 6.98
